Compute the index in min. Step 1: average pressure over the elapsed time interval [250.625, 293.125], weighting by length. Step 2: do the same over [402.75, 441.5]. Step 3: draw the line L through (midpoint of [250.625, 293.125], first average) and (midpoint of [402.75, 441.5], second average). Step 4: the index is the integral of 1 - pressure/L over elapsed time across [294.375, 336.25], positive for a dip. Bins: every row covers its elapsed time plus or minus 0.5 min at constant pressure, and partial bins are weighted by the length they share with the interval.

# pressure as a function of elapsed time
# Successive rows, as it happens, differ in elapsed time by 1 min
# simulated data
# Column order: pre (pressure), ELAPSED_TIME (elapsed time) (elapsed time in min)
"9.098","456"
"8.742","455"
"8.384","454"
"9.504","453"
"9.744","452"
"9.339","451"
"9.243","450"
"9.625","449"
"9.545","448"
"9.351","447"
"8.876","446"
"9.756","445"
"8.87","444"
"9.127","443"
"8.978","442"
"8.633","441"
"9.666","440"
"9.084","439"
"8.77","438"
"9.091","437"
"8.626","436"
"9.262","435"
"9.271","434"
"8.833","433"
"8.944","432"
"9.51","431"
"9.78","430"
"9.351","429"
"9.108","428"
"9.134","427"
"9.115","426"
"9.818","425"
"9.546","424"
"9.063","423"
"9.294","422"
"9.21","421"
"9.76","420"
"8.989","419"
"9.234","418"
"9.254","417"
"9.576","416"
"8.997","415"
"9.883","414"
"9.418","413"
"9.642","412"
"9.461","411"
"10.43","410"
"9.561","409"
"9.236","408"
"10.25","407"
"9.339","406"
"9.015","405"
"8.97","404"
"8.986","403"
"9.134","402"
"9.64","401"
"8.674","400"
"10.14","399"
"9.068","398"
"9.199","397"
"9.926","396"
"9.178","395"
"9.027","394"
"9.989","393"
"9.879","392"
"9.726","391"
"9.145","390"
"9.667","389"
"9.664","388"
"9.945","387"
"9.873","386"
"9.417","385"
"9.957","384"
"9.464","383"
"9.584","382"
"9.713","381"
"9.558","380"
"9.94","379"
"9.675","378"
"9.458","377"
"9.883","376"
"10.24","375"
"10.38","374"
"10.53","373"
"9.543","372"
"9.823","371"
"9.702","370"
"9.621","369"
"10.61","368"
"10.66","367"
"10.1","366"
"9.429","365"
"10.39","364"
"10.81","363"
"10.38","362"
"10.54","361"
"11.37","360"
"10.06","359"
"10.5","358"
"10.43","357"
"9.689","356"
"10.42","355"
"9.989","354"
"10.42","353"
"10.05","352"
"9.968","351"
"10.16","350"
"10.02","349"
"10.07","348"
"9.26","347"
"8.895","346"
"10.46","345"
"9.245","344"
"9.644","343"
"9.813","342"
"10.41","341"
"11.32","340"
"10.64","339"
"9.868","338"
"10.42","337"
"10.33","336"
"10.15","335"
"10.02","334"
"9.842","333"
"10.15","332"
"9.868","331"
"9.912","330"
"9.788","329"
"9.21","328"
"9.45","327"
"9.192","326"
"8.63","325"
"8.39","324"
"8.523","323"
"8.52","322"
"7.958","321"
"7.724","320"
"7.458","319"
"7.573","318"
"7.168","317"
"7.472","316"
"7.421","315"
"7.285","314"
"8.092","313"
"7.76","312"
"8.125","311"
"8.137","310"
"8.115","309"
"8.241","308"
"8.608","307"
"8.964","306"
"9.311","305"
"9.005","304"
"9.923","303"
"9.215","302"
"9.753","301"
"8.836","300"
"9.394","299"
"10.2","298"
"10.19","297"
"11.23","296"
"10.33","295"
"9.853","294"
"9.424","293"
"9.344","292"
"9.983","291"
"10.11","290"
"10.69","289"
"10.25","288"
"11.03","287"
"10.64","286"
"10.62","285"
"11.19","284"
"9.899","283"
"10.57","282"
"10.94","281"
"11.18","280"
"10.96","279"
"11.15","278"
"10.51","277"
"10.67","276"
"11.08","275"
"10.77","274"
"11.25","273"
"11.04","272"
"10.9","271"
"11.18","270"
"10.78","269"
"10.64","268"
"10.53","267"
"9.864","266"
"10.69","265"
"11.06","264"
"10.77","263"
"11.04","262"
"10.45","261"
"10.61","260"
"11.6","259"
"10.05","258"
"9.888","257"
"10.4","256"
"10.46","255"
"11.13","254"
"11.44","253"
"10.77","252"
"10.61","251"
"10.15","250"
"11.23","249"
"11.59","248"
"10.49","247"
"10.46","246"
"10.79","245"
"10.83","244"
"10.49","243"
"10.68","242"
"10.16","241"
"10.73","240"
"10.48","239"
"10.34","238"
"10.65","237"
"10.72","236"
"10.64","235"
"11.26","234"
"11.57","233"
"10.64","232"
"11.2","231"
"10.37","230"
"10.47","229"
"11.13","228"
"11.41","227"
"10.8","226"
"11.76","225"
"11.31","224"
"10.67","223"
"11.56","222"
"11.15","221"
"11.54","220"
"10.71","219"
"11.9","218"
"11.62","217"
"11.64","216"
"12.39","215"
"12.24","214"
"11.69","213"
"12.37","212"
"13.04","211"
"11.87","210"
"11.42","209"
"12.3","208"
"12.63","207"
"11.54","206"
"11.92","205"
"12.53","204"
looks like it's 5.5 min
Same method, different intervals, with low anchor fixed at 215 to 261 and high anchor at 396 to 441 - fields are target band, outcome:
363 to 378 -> -0.46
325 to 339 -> 0.33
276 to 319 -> 3.77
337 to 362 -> -0.55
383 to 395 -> -0.06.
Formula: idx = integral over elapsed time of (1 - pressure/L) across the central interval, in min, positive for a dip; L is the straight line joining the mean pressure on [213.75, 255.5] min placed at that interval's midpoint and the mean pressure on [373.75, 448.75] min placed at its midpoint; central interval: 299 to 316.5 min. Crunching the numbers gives 3.1 min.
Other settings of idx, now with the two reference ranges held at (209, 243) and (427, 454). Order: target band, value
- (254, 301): 1.0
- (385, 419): 0.3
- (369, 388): 0.0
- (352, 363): -0.4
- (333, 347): 0.1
